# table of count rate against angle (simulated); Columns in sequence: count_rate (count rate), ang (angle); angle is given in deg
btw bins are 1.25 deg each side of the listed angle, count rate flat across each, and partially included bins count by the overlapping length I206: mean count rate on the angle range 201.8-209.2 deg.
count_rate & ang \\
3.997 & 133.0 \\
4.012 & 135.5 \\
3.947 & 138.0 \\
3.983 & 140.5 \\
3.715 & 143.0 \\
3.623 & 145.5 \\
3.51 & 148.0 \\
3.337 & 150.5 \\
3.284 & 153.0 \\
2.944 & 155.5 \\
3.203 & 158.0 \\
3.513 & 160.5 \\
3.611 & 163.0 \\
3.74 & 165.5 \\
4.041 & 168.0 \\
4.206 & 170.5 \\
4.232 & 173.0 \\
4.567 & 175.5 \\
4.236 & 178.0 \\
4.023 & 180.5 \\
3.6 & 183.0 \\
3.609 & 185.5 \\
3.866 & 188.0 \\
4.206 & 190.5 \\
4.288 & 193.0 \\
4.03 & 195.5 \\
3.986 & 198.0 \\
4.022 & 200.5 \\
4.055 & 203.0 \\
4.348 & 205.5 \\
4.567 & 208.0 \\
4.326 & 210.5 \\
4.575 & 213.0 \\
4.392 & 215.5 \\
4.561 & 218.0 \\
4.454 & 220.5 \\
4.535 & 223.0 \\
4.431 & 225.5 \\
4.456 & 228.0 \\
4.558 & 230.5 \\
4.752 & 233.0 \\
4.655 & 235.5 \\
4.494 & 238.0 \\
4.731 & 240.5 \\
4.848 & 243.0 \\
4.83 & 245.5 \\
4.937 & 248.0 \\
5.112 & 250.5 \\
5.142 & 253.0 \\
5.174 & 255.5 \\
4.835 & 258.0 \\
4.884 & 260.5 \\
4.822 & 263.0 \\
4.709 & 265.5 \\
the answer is 4.32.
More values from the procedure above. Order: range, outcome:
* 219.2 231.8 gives 4.49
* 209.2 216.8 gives 4.43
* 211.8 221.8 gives 4.5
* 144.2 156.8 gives 3.34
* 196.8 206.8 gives 4.11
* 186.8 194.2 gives 4.12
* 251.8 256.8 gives 5.15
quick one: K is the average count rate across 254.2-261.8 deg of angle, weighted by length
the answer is 4.96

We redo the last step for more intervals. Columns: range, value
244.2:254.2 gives 5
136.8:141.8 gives 3.96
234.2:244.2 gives 4.68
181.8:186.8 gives 3.61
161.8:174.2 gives 3.97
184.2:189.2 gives 3.73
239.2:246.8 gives 4.8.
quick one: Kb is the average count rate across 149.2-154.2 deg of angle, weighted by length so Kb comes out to 3.31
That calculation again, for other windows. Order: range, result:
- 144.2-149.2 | 3.57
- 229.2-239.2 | 4.61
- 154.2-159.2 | 3.07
